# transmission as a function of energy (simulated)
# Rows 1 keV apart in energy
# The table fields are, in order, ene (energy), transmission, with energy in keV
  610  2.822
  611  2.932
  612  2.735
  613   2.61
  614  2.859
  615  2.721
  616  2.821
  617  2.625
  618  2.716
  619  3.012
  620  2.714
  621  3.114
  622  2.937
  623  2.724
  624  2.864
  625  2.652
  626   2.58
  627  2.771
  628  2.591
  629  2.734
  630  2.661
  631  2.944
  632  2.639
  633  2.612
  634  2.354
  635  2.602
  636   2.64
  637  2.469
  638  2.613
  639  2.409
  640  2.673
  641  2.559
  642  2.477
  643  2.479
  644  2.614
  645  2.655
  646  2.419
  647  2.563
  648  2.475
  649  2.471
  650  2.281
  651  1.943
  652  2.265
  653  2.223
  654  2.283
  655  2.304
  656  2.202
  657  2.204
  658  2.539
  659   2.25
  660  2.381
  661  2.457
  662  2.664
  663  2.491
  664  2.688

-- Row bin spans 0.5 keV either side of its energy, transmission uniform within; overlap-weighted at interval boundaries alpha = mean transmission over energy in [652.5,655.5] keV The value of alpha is 2.27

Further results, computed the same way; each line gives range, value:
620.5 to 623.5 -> 2.92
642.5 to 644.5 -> 2.55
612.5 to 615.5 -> 2.73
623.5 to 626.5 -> 2.7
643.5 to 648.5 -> 2.55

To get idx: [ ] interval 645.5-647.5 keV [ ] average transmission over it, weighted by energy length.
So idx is 2.49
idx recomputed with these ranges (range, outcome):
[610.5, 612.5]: 2.83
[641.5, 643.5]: 2.48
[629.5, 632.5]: 2.75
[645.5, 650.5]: 2.44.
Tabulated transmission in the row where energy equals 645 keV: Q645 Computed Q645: 2.655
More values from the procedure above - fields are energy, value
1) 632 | 2.639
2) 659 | 2.25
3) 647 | 2.563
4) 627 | 2.771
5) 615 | 2.721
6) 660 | 2.381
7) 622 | 2.937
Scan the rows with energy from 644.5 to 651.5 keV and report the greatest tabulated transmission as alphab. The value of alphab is 2.655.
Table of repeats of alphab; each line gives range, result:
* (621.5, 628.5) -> 2.937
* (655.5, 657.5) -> 2.204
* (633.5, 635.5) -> 2.602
